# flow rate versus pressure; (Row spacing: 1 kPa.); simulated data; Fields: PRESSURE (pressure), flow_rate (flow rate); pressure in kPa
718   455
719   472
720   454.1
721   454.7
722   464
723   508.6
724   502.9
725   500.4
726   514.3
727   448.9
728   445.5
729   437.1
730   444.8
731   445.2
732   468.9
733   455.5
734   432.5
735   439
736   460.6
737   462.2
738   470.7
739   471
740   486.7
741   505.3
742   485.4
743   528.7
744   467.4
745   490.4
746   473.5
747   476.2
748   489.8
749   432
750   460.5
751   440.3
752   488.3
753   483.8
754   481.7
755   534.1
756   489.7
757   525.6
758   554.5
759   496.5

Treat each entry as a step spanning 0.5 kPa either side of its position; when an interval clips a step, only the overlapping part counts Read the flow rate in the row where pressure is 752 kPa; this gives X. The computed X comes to 488.3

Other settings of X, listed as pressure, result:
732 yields 468.9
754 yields 481.7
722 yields 464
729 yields 437.1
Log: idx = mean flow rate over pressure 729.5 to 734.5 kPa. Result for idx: 449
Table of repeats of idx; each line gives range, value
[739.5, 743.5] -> 502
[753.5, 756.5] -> 502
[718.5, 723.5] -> 471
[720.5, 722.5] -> 459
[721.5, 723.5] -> 486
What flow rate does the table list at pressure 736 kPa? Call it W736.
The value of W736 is 460.6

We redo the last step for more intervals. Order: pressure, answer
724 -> 502.9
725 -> 500.4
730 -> 444.8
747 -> 476.2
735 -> 439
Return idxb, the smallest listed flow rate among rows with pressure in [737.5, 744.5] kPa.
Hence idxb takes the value 467.4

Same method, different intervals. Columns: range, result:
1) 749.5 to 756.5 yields 440.3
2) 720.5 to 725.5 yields 454.7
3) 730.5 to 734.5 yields 432.5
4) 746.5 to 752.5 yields 432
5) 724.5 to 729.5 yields 437.1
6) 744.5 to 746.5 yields 473.5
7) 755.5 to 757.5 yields 489.7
